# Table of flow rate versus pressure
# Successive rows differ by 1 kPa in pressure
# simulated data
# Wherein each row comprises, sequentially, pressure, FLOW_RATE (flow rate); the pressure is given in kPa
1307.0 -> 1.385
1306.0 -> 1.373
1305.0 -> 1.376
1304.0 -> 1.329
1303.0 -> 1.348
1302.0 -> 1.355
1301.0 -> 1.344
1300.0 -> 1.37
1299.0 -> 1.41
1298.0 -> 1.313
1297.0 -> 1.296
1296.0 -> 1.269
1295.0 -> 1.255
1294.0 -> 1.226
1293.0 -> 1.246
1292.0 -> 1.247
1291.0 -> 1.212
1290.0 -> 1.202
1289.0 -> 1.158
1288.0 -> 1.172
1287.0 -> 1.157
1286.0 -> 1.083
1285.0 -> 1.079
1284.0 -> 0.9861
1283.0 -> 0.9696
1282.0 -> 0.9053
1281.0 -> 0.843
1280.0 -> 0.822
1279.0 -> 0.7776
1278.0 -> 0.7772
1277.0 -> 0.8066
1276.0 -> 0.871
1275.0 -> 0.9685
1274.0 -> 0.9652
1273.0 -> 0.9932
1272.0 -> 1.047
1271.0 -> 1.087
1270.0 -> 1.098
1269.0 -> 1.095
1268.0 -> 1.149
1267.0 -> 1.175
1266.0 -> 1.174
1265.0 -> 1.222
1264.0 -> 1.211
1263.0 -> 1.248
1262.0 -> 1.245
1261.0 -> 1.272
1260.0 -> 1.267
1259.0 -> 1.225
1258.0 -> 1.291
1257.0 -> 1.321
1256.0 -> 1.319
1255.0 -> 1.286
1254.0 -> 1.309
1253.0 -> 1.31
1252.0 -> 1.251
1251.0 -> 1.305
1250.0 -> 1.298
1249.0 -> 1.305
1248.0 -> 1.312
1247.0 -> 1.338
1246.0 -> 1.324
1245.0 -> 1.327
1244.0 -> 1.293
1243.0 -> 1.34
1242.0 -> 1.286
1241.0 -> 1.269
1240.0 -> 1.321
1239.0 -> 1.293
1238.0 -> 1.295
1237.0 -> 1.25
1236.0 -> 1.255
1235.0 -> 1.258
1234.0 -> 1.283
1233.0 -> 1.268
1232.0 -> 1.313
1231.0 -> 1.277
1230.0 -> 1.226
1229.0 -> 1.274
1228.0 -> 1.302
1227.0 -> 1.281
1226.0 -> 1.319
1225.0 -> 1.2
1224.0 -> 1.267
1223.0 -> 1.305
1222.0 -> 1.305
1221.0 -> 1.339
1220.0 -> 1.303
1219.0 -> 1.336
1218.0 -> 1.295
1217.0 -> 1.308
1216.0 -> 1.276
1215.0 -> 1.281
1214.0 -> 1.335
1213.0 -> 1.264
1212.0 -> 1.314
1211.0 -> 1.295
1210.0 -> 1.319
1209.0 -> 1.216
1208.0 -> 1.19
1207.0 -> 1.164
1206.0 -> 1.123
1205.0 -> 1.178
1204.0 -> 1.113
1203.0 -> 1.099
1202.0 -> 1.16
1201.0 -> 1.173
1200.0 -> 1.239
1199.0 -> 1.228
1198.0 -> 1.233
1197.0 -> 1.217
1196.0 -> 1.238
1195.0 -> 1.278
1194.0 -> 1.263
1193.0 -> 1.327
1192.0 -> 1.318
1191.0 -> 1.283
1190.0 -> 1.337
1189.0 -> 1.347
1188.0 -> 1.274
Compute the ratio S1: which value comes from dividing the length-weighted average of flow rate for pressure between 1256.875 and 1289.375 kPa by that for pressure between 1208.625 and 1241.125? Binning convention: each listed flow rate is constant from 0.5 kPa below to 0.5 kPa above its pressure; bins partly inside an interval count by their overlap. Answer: 0.83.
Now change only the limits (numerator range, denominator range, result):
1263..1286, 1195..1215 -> 0.83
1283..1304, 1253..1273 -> 1.02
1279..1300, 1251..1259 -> 0.88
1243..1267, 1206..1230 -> 1.00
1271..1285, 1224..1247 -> 0.71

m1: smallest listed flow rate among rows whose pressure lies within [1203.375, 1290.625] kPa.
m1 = 0.7772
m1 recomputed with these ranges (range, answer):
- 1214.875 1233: 1.2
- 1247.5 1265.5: 1.211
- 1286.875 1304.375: 1.157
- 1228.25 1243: 1.226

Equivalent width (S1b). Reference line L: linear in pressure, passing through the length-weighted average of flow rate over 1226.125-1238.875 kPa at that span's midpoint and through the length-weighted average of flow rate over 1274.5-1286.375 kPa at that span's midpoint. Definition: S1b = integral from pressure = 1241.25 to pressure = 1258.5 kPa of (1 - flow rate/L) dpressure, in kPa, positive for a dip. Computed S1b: -2.5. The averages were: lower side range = 1.28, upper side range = 0.906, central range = 1.31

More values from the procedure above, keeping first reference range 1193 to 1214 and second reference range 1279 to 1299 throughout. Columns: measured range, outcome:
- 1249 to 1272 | -1.46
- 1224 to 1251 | -2.41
